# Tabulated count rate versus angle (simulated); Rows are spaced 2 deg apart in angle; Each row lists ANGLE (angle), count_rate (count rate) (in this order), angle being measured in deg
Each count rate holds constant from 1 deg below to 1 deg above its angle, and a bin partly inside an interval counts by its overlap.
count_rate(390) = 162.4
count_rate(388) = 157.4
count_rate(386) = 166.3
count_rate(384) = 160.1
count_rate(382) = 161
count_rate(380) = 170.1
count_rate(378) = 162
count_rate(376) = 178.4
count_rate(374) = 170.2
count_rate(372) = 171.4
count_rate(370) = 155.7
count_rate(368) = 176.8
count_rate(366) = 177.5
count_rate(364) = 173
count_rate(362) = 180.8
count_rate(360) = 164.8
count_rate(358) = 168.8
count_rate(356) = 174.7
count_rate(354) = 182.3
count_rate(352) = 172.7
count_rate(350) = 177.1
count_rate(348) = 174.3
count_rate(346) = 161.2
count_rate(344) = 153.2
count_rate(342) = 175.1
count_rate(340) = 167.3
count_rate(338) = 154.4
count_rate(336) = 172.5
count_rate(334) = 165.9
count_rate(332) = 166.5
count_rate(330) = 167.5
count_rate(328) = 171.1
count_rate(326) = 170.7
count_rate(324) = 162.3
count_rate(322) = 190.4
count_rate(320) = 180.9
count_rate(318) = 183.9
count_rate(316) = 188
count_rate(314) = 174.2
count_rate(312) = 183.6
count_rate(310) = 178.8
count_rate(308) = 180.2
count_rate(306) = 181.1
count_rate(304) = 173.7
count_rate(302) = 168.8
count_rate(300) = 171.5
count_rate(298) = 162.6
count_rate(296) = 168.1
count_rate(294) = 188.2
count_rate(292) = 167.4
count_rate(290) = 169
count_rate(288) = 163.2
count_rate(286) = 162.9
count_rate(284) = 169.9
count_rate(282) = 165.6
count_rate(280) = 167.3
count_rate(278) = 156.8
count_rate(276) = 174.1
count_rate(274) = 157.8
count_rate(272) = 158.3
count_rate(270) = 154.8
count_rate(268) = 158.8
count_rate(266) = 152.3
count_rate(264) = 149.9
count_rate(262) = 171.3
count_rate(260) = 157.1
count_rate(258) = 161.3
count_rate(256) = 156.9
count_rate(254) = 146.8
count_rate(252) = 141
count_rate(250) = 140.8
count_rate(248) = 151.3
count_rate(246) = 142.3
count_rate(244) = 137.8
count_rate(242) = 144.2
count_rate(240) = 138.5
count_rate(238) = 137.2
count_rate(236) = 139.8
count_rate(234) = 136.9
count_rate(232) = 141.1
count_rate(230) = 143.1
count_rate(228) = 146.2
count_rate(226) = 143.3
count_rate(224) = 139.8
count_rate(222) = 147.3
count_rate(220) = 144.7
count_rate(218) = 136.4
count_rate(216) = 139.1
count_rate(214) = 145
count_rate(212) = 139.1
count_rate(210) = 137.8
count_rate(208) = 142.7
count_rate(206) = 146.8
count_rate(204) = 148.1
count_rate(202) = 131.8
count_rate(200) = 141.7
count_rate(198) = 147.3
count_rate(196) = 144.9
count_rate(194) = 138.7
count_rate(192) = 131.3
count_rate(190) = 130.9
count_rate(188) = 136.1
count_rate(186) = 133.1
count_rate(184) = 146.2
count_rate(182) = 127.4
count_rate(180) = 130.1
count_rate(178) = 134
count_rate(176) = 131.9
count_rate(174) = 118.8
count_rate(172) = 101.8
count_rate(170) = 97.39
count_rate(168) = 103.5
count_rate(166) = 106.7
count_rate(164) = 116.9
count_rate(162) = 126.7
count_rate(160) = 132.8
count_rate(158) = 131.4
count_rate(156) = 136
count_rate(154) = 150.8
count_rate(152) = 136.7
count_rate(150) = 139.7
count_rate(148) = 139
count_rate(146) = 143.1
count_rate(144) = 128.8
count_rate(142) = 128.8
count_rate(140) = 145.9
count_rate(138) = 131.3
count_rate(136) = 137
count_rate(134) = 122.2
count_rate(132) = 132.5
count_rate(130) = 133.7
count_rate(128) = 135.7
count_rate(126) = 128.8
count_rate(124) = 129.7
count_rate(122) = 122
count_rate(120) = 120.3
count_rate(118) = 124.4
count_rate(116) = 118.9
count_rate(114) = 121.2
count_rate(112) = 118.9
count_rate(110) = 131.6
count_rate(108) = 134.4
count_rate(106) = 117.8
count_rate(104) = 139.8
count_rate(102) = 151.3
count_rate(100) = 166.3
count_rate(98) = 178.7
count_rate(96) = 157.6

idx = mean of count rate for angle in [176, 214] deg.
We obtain 138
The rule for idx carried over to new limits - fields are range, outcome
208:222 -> 141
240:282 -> 154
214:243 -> 141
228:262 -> 146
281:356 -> 172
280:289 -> 166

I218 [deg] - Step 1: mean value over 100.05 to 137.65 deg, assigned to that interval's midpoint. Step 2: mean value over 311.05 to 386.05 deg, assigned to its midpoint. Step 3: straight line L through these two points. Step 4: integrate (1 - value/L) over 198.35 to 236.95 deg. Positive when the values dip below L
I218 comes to 1.6 deg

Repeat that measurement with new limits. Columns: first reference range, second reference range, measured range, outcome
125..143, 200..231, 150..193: 3.2 deg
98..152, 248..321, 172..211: 3.0 deg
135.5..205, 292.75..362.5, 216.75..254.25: 1.7 deg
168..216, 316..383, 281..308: -2.2 deg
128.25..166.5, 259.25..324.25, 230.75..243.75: 1.4 deg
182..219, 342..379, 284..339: -3.9 deg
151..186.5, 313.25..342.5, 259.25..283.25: -0.7 deg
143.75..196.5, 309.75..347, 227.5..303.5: -0.4 deg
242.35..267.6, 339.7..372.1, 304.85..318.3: -1.6 deg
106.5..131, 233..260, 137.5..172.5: 0.9 deg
